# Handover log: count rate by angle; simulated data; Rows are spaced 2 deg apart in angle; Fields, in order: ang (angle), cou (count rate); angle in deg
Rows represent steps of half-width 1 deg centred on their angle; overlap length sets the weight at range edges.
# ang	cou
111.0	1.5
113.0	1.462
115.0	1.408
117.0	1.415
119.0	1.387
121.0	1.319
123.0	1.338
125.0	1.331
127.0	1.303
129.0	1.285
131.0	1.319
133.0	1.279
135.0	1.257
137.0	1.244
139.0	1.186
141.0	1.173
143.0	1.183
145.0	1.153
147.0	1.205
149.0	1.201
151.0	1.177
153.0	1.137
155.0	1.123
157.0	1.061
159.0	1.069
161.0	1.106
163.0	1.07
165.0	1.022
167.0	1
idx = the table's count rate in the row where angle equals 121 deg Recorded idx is 1.319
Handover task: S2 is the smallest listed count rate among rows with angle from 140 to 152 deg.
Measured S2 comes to 1.153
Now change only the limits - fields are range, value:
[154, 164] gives 1.061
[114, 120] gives 1.387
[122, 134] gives 1.279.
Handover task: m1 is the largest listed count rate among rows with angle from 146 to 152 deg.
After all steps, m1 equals 1.205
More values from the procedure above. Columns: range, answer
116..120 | 1.415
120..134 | 1.338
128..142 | 1.319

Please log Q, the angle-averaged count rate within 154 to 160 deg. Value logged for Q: 1.08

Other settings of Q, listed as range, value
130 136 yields 1.28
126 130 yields 1.29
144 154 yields 1.17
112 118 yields 1.43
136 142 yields 1.2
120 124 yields 1.33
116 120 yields 1.4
